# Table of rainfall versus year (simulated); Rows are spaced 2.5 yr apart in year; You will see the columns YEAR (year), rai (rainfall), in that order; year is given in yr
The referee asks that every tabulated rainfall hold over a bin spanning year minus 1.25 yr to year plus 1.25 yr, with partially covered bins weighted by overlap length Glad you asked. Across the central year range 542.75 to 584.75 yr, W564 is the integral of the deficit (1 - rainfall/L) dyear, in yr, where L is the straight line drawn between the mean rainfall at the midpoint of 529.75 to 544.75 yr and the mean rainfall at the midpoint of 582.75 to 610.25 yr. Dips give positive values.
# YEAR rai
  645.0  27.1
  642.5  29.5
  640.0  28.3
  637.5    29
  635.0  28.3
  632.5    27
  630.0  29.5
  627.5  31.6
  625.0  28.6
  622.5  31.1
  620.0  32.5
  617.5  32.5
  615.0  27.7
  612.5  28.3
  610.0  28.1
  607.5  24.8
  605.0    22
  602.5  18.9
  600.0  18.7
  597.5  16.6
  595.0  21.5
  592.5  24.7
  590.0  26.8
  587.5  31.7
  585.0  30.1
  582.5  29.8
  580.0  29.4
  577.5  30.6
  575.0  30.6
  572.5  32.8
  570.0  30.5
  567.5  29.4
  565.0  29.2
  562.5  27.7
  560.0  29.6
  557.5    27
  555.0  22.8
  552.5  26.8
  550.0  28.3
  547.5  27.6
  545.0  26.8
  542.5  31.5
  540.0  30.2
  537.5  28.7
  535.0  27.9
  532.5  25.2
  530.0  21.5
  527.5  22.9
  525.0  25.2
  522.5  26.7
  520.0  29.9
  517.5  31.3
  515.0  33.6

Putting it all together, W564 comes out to -4.3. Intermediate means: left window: 27.9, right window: 24.1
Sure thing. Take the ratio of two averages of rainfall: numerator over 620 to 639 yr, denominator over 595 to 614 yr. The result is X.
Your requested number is 1.31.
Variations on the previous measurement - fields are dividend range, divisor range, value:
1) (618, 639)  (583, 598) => 1.15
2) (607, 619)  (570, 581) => 0.93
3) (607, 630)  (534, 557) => 1.06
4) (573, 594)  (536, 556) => 1.05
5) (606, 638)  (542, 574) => 1.02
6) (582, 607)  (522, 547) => 0.90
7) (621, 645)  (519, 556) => 1.09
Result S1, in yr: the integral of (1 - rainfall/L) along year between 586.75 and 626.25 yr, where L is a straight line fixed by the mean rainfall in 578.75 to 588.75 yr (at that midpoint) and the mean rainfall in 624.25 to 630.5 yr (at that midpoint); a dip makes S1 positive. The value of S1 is 5.6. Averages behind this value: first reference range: 30.2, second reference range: 30.1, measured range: 25.8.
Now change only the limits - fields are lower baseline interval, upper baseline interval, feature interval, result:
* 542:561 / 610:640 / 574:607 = 3.5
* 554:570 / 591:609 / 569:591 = -5.0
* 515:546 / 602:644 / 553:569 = 0.1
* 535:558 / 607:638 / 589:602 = 3.3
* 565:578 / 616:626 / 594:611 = 5.2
